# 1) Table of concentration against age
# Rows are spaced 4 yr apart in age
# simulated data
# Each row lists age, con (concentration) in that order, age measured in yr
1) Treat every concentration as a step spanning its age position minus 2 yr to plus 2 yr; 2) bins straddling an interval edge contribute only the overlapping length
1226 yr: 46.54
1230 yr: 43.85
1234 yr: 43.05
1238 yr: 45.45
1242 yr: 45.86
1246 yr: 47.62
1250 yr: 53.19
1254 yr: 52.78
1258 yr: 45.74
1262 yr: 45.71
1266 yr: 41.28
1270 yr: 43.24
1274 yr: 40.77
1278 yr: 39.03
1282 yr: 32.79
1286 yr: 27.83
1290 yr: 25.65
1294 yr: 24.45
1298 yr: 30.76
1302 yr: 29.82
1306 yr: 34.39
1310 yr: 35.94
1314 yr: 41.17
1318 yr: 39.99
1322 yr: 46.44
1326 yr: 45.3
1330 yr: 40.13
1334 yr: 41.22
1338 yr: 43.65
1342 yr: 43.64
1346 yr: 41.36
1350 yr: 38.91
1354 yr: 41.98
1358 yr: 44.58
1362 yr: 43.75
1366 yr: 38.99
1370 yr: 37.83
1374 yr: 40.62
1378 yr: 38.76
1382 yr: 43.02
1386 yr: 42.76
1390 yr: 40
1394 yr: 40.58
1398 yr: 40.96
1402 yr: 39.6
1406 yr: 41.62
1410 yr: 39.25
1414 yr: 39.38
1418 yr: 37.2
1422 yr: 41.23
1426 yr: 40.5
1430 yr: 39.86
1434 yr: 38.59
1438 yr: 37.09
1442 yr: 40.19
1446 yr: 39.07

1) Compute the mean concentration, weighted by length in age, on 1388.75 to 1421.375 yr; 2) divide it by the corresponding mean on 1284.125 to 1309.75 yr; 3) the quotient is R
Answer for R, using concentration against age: 1.36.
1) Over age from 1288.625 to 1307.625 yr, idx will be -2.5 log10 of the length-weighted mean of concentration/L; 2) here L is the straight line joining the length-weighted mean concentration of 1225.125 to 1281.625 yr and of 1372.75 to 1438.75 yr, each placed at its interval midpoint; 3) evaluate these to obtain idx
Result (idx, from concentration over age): 0.44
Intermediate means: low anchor 44.9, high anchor 40.1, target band 29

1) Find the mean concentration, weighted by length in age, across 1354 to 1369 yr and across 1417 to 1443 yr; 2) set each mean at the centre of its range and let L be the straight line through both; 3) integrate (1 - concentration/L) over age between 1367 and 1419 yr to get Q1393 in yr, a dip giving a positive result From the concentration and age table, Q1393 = 0.80 yr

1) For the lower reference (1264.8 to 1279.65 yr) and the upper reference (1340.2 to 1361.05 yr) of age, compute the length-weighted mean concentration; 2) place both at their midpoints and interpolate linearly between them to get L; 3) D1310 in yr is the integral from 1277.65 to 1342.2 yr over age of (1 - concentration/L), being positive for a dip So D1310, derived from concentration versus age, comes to 8.23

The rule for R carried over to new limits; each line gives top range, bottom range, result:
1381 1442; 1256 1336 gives 1.07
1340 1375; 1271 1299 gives 1.29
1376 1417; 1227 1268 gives 0.87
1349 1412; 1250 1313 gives 1.10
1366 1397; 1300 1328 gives 1.04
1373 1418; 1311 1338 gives 0.96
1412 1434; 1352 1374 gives 0.96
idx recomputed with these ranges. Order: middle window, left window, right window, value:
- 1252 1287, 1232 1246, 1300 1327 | 0.033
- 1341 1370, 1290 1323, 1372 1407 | -0.091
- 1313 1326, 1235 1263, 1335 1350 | 0.014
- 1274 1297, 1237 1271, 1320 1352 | 0.415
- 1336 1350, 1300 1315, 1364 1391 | -0.127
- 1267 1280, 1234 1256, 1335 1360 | 0.142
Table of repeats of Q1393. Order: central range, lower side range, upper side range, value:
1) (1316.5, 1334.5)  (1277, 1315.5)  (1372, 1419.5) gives -4.4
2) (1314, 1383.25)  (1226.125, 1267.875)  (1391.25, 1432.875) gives 1.2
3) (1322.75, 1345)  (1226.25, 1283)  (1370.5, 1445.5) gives -0.4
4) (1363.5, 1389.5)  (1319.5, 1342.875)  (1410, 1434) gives 0.6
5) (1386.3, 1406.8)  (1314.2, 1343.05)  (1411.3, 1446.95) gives -0.1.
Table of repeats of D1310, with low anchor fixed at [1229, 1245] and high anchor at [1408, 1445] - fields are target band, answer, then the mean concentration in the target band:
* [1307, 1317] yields 1.0 yr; 38.3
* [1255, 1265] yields -0.4 yr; 46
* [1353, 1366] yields -0.5 yr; 42.9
